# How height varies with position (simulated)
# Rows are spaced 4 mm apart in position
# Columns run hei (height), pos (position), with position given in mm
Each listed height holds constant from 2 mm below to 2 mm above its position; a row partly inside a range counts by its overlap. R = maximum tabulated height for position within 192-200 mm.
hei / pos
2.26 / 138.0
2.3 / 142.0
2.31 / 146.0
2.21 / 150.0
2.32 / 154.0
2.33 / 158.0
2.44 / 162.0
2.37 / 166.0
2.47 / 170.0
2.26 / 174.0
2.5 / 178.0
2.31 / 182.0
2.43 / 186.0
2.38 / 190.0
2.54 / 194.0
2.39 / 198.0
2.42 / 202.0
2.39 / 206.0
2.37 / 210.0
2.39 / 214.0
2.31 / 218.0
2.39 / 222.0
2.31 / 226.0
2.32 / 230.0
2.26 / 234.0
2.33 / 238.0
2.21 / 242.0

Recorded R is 2.54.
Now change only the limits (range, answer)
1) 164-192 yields 2.5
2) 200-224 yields 2.42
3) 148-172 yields 2.47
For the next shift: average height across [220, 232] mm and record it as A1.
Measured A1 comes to 2.34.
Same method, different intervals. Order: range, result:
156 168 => 2.38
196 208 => 2.4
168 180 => 2.41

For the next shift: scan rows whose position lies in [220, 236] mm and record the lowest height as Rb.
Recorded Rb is 2.26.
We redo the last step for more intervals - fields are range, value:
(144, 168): 2.21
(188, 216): 2.37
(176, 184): 2.31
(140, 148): 2.3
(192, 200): 2.39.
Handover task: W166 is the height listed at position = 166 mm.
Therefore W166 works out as 2.37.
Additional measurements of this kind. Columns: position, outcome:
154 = 2.32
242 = 2.21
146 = 2.31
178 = 2.5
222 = 2.39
